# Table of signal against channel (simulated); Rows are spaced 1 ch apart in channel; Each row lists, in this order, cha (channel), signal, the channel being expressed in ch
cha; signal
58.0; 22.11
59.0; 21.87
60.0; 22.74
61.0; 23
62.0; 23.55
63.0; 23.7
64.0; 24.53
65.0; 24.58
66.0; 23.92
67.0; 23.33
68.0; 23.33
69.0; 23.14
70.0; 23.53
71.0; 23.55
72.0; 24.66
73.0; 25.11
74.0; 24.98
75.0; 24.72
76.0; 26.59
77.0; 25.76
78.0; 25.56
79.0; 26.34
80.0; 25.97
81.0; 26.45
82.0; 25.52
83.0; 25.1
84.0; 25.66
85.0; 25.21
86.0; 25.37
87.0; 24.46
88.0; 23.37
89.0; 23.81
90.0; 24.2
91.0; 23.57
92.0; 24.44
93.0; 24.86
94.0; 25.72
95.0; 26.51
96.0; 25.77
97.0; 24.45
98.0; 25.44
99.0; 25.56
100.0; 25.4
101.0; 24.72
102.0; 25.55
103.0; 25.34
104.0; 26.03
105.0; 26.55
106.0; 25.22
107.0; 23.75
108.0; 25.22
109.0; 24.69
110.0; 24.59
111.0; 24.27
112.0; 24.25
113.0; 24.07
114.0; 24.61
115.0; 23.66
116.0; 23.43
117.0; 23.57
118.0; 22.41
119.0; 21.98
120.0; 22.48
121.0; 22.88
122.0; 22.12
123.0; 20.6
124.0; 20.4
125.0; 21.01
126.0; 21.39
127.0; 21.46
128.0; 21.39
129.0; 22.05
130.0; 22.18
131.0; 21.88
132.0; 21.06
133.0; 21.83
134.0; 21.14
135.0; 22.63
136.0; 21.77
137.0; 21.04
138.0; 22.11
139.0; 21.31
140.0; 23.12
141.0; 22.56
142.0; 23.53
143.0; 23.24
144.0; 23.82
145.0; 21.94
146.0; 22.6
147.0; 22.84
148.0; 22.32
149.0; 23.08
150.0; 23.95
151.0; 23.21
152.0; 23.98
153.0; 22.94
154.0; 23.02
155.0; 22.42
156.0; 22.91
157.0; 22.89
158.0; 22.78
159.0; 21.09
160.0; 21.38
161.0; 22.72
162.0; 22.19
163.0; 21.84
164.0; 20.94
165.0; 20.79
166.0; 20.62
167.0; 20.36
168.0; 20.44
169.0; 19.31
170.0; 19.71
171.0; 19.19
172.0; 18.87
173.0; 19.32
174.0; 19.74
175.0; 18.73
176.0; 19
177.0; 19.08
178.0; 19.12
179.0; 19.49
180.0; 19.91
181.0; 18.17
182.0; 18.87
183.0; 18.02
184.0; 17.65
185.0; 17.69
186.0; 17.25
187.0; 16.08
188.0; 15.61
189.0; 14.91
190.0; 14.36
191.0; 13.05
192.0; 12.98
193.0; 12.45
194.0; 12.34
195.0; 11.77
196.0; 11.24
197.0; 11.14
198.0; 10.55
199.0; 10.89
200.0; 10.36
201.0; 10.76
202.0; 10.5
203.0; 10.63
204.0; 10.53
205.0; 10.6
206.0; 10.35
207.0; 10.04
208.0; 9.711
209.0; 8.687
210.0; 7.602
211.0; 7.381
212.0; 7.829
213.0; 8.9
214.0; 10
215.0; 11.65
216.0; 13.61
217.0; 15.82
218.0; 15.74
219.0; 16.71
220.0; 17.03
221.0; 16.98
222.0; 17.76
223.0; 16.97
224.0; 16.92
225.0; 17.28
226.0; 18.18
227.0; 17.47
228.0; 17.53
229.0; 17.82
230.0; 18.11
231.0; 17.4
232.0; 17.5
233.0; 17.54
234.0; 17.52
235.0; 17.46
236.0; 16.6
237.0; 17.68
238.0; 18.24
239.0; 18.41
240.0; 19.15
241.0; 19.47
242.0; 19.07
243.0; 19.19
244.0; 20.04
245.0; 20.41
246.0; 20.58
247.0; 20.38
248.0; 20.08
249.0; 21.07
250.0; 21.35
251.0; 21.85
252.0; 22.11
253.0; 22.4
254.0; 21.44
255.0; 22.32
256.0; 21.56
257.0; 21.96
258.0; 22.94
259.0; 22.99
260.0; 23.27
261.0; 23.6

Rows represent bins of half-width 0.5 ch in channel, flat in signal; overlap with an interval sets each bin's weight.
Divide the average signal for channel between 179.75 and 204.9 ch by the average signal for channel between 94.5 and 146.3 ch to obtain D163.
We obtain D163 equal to 0.59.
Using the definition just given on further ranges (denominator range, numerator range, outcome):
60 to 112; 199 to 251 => 0.62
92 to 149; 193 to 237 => 0.58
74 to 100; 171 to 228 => 0.57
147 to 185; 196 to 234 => 0.64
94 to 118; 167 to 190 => 0.74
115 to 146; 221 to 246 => 0.82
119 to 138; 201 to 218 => 0.48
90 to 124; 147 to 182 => 0.87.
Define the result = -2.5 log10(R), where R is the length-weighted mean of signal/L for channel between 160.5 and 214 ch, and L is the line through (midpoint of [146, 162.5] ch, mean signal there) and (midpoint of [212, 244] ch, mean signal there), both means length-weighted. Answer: 0.31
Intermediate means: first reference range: 22.7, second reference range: 16.7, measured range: 15.2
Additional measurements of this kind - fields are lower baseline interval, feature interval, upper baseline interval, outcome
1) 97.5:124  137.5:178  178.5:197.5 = -0.15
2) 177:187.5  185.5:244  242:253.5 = 0.34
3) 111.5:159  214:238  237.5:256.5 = 0.24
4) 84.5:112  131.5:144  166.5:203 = -0.07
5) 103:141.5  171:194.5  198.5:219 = -0.19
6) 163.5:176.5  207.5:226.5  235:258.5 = 0.44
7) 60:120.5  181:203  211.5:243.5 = 0.33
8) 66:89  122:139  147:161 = 0.09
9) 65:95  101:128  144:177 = -0.01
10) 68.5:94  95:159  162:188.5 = -0.05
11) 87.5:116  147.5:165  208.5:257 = -0.04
